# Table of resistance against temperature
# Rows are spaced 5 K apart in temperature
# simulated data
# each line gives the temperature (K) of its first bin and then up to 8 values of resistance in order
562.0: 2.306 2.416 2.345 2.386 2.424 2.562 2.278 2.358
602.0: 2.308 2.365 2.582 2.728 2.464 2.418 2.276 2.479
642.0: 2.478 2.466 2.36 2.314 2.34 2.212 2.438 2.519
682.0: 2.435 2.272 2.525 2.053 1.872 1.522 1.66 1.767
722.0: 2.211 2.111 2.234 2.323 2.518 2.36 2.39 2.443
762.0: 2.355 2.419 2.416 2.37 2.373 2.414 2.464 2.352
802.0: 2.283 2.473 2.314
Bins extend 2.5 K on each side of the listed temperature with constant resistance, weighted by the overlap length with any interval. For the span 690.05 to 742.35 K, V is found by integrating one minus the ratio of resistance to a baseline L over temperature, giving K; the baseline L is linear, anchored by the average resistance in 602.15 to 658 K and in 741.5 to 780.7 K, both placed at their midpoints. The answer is 8.0 K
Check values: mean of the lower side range 2.45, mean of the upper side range 2.4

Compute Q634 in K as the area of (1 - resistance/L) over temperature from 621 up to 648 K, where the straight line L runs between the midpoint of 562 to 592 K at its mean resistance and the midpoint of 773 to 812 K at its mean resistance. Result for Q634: -0.3 K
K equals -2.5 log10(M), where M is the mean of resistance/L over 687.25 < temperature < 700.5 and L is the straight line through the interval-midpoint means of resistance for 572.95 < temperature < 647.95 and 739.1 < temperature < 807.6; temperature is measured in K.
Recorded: 0.08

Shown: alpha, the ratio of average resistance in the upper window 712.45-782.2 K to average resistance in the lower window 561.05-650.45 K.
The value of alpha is 0.9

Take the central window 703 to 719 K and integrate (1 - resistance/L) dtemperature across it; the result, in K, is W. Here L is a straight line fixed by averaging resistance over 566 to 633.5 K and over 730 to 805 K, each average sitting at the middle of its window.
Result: 4.9 K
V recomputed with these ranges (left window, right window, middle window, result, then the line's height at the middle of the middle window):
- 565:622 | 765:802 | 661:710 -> 4.2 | 2.41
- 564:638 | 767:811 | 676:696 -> 0.1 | 2.41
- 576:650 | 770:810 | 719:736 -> 1.6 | 2.41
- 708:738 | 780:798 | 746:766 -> -1.7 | 2.21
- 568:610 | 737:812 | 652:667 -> 0.5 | 2.39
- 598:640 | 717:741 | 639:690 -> -0.9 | 2.34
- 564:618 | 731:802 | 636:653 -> -0.3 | 2.41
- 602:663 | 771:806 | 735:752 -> 0.0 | 2.4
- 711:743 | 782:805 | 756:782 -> -1.3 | 2.28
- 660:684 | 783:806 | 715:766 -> 2.3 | 2.39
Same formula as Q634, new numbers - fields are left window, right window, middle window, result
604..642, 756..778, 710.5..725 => 3.1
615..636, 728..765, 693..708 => 3.0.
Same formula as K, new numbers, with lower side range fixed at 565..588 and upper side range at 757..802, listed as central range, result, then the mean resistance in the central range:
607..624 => -0.06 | 2.56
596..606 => 0.04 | 2.33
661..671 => 0.05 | 2.29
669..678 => -0.02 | 2.46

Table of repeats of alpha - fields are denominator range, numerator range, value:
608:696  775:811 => 0.99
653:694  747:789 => 1.01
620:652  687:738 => 0.84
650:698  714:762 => 0.96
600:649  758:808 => 0.97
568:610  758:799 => 1.01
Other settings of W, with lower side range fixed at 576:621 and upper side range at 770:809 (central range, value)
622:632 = 0.2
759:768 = 0.1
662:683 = 0.3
